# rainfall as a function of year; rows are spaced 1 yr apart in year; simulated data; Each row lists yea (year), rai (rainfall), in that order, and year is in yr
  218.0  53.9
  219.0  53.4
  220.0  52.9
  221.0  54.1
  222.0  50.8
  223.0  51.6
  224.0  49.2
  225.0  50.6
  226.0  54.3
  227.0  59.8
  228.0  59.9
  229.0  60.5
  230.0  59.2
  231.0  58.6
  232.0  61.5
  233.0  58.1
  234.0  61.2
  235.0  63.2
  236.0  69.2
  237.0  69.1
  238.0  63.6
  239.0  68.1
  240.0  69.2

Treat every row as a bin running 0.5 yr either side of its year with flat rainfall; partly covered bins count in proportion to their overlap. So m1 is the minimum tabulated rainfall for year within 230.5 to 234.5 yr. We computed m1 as 58.1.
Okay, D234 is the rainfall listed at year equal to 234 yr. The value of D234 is 61.2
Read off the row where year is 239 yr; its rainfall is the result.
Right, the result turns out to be 68.1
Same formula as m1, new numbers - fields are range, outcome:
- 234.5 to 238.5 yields 63.2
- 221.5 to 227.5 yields 49.2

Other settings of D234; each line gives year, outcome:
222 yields 50.8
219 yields 53.4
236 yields 69.2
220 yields 52.9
